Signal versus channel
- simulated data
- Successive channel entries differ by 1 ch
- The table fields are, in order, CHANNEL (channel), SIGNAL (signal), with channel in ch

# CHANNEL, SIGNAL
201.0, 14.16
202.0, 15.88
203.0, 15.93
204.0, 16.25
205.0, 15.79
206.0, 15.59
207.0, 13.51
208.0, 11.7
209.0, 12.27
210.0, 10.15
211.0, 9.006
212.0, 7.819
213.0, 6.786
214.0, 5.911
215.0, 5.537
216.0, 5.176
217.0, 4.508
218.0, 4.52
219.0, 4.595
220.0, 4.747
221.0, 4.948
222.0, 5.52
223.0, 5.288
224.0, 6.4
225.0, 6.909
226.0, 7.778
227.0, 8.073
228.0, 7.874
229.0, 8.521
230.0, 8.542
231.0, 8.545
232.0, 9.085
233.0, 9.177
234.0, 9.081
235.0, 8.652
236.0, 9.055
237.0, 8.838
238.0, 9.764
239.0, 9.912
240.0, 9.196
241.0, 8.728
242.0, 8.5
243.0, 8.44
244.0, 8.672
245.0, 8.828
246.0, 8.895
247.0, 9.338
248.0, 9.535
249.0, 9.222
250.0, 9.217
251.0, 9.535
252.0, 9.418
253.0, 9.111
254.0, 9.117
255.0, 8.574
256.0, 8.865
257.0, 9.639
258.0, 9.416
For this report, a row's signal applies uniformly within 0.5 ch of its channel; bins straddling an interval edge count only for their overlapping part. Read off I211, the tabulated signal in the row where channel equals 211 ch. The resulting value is 9.006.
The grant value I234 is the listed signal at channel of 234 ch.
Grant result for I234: 9.081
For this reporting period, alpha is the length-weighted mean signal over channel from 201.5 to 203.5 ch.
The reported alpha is 15.9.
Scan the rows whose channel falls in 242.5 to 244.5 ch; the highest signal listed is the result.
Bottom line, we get 8.672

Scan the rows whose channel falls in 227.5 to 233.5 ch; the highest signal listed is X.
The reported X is 9.177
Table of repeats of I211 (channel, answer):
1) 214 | 5.911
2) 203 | 15.93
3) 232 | 9.085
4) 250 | 9.217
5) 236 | 9.055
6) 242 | 8.5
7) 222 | 5.52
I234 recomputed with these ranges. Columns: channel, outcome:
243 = 8.44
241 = 8.728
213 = 6.786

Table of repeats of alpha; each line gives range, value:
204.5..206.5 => 15.7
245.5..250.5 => 9.24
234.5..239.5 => 9.24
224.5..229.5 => 7.83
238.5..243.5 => 8.96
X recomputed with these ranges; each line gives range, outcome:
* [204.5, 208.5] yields 15.79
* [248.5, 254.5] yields 9.535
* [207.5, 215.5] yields 12.27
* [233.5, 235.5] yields 9.081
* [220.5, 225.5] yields 6.909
